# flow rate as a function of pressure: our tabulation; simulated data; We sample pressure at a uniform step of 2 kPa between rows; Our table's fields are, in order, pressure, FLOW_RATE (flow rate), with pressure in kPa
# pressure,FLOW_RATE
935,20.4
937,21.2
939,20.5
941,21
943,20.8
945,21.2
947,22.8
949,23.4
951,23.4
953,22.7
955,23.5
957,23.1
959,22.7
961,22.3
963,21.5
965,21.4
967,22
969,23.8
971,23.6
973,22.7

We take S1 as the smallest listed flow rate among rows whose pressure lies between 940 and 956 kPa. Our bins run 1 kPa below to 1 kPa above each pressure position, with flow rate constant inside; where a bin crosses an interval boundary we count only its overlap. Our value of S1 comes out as 20.8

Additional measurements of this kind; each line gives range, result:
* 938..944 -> 20.5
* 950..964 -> 21.5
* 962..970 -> 21.4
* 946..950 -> 22.8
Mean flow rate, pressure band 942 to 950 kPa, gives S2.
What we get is 22.1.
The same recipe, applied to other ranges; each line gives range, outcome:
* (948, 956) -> 23.2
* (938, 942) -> 20.8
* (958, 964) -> 22.2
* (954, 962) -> 22.9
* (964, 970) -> 22.4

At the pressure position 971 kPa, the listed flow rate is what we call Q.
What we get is 23.6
